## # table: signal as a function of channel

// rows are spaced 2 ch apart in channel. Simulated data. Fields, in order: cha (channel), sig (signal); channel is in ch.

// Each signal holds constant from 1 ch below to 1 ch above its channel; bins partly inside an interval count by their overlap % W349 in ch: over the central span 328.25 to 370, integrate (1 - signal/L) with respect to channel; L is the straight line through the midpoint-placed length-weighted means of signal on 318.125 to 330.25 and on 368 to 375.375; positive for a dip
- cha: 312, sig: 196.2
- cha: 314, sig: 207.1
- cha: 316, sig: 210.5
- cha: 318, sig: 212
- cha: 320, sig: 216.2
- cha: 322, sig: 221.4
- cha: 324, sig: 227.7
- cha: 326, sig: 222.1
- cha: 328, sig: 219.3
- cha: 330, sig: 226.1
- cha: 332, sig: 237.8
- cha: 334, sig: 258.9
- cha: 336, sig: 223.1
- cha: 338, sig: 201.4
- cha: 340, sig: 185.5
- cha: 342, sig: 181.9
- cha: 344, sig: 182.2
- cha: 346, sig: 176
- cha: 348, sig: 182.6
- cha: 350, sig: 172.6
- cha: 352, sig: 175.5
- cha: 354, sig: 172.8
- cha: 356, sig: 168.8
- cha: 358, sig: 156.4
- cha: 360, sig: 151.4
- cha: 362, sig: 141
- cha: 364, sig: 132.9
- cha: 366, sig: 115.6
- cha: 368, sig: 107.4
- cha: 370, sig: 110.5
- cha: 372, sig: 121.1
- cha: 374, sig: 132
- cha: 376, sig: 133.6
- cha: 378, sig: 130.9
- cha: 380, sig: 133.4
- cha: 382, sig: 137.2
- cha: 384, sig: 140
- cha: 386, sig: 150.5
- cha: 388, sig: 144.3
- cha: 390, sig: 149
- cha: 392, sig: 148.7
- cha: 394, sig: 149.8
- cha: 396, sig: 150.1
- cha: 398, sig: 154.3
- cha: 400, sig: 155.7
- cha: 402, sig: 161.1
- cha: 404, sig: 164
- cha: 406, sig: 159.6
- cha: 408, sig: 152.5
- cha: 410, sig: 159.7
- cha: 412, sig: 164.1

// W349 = -1.7 ch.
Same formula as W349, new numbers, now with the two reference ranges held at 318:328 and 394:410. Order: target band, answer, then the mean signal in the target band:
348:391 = 9.5 ch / 143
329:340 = -0.7 ch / 225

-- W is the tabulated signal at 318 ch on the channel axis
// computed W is 212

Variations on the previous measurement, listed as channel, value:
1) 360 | 151.4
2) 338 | 201.4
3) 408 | 152.5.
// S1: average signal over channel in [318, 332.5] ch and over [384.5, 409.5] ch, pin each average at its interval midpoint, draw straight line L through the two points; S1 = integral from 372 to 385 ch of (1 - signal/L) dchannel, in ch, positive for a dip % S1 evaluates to 2.85 ch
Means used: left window 223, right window 153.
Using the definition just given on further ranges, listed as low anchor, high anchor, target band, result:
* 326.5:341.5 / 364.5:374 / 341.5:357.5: -0.2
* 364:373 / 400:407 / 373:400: -0.8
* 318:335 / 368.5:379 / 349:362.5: 0.0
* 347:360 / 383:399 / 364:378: 3.3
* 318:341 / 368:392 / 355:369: 2.3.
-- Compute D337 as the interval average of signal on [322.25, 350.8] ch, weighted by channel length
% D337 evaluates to 208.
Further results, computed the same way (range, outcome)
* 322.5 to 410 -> 165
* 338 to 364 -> 170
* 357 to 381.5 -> 131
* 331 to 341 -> 221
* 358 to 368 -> 135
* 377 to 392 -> 141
